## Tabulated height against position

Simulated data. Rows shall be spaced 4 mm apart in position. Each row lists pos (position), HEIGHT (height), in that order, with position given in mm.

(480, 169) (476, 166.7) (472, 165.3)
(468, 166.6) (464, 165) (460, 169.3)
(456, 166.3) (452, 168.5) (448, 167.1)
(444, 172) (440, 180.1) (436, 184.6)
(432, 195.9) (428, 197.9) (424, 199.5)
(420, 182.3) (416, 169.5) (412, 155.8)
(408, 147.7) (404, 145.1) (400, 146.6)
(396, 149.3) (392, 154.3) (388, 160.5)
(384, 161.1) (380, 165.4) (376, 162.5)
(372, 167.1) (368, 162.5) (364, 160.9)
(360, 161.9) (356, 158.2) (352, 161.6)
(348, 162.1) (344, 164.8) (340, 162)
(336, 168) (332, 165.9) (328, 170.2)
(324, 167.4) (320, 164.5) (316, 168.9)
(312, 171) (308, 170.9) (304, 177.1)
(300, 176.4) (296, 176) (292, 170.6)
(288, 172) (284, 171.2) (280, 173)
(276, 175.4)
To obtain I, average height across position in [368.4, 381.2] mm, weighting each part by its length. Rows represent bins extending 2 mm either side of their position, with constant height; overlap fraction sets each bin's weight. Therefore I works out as 165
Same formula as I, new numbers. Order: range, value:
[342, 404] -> 159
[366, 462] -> 168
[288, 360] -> 168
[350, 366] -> 161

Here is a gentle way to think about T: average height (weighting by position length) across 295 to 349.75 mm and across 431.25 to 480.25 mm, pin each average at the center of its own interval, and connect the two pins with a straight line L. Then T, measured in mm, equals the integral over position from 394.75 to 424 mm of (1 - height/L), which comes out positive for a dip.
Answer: 1.9 mm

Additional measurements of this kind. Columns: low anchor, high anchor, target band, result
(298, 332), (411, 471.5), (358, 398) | 2.9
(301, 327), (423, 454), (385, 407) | 3.3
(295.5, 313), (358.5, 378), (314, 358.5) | 1.0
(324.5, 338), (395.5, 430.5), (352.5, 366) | 0.6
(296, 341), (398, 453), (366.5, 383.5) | 0.7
